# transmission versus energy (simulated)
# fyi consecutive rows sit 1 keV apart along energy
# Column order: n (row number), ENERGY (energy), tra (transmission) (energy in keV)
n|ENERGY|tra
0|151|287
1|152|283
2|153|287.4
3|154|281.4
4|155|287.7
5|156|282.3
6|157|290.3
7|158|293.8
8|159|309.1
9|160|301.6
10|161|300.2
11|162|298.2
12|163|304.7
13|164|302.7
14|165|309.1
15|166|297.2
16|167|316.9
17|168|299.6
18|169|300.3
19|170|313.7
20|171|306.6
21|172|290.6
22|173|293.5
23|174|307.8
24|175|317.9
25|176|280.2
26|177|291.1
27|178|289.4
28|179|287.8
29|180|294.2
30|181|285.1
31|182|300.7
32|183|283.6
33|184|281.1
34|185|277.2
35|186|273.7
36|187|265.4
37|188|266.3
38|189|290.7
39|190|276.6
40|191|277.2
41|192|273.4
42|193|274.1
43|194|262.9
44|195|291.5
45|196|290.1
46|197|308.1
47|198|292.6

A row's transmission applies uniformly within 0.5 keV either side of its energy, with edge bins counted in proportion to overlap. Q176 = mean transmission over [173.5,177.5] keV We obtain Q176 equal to 299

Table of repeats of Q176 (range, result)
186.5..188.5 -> 266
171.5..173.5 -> 292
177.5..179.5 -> 289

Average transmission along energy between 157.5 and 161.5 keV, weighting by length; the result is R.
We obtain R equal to 301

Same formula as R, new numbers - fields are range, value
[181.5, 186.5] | 283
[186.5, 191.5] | 275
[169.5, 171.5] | 310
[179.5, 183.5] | 291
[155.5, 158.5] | 289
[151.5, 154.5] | 284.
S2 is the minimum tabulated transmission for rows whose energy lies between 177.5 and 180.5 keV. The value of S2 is 287.8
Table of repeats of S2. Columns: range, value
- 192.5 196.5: 262.9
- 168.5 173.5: 290.6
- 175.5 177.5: 280.2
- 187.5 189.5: 266.3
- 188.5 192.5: 273.4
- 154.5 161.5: 282.3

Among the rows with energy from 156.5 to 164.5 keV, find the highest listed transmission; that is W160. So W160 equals 309.1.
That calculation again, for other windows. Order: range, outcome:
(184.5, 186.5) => 277.2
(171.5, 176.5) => 317.9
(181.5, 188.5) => 300.7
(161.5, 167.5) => 316.9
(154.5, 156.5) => 287.7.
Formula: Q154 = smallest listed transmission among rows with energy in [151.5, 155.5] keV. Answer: 281.4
